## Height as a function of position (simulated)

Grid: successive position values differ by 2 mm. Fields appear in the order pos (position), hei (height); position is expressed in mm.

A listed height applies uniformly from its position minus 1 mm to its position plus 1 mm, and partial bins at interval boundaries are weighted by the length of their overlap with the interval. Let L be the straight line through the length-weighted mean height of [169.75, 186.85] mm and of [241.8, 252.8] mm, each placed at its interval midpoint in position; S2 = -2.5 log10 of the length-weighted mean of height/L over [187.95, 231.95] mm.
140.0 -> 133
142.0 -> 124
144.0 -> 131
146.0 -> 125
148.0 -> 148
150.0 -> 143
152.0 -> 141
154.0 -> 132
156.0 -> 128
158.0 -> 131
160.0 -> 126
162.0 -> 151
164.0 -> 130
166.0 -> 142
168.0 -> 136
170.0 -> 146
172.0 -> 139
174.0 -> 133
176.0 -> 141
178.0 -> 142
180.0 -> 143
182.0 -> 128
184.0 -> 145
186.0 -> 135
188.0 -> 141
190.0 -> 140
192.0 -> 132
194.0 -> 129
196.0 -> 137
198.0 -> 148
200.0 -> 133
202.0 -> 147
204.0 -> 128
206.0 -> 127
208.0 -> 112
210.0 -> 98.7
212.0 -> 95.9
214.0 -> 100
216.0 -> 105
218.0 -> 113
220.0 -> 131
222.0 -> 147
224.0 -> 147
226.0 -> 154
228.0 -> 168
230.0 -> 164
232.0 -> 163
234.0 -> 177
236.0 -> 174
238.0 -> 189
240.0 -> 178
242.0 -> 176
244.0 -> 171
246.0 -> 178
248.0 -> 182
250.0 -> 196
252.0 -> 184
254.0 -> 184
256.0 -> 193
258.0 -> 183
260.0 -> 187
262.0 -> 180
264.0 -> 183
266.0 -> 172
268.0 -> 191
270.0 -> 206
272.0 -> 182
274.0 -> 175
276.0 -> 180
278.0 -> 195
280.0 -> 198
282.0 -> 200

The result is 0.20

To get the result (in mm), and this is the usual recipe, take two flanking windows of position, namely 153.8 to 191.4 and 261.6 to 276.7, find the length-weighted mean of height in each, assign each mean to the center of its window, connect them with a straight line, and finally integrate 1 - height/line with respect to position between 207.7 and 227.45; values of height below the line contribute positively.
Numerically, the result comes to 4.67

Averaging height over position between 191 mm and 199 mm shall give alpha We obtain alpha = 136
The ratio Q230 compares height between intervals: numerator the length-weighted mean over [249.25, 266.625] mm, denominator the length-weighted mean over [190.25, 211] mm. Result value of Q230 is 1.43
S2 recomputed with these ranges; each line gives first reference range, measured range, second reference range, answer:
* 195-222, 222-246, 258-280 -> -0.13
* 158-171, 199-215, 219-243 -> 0.29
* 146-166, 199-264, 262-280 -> 0.10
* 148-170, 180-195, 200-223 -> -0.07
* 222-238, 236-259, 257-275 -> -0.05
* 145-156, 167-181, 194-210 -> -0.05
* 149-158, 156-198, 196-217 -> -0.07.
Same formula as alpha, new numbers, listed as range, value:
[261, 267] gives 178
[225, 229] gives 161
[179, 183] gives 136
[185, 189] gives 138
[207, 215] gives 102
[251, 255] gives 184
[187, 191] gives 140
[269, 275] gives 188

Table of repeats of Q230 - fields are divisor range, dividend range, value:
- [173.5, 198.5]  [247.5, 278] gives 1.35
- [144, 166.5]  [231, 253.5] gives 1.32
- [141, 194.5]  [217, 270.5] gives 1.27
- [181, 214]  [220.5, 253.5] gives 1.33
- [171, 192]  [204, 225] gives 0.85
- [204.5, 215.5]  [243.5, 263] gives 1.71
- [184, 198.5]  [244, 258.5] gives 1.34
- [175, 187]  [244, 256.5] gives 1.33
